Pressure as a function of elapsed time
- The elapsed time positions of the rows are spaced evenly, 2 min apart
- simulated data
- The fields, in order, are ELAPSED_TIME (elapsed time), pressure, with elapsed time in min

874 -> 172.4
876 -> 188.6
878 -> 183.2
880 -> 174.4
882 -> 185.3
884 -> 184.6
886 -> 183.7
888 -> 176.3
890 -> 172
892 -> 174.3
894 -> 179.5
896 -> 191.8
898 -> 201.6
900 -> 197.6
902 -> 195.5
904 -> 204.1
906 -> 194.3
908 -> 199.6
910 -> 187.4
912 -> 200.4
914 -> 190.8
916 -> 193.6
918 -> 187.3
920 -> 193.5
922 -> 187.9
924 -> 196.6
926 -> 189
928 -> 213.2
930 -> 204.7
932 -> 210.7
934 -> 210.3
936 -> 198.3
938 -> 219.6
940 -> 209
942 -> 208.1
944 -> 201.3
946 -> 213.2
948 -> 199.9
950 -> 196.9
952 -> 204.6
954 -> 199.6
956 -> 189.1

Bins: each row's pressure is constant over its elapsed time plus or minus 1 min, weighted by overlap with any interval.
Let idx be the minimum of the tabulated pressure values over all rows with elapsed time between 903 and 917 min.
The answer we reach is 187.4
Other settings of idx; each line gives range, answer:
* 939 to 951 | 196.9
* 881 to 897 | 172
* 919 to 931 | 187.9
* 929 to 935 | 204.7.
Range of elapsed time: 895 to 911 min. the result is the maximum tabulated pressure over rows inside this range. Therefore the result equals 204.1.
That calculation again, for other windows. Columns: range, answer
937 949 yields 219.6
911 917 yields 200.4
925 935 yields 213.2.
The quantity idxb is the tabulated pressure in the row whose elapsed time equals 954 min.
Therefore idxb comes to 199.6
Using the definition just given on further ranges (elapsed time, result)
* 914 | 190.8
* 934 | 210.3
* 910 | 187.4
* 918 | 187.3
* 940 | 209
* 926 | 189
